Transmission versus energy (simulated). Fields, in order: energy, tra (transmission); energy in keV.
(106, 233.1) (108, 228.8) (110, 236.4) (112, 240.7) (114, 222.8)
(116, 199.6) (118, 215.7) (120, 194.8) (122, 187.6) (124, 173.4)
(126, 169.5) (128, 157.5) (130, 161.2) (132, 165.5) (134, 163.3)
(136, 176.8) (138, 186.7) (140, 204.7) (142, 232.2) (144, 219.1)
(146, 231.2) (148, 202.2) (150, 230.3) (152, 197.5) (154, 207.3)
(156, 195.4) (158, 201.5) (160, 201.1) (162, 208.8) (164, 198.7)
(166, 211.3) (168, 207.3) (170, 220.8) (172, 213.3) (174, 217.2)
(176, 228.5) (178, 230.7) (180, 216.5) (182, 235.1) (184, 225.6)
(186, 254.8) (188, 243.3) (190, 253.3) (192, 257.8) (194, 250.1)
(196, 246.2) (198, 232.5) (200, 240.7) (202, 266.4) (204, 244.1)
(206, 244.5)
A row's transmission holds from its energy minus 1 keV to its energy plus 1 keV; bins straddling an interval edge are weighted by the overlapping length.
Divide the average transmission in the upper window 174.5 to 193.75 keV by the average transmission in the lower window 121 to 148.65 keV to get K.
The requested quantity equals 1.3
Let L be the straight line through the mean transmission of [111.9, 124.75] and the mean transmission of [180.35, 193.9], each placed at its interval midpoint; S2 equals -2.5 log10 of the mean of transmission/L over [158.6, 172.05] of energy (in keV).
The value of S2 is 0.113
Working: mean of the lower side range 203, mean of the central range 208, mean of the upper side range 244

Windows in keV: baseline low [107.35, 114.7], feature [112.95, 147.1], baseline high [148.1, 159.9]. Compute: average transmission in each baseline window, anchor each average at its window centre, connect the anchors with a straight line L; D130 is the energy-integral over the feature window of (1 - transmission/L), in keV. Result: 4.4 keV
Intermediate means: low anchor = 233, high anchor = 206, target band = 192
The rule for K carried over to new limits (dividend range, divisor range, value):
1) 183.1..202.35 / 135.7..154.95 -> 1.17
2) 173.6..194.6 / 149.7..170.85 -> 1.15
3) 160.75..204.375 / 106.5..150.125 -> 1.16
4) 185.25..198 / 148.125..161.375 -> 1.21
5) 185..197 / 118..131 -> 1.42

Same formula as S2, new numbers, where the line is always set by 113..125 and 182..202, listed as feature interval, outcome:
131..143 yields 0.12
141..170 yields 0.06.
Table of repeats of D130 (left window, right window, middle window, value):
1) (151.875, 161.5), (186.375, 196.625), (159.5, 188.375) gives 0.6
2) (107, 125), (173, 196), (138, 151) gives 0.3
